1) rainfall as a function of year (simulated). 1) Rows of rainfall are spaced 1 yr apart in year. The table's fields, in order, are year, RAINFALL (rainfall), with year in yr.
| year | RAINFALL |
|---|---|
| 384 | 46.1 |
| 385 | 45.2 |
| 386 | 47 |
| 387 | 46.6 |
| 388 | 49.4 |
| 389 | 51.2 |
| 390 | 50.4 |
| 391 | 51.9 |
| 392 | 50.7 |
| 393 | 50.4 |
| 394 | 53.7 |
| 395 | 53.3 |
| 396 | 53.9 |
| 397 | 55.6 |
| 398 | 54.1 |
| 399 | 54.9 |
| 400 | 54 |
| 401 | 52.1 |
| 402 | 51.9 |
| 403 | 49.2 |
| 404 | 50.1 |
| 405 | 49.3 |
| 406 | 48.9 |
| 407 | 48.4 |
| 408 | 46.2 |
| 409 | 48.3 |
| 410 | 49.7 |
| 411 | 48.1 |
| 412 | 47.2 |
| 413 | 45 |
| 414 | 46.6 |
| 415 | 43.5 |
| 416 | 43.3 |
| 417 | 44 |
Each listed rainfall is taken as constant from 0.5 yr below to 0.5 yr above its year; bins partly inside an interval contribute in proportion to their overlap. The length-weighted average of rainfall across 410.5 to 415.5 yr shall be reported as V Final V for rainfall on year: 46.1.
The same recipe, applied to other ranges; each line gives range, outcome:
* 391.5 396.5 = 52.4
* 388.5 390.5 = 50.8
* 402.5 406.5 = 49.4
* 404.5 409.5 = 48.2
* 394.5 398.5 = 54.2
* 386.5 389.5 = 49.1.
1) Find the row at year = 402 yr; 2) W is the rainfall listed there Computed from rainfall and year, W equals 51.9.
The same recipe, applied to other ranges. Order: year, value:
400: 54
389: 51.2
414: 46.6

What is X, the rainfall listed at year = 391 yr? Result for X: 51.9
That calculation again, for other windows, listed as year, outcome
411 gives 48.1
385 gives 45.2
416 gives 43.3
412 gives 47.2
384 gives 46.1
